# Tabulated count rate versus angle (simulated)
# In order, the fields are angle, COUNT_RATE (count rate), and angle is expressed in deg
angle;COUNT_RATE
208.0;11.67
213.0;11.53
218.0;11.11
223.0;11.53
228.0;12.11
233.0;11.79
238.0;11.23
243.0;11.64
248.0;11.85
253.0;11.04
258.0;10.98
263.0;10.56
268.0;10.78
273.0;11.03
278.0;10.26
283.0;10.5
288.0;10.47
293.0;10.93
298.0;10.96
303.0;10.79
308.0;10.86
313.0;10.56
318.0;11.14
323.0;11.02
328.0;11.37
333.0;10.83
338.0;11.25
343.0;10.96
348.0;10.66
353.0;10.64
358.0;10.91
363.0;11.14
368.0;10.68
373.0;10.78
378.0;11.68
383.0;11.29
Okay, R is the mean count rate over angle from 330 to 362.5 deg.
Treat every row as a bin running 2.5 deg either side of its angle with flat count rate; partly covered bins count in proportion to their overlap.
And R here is 10.9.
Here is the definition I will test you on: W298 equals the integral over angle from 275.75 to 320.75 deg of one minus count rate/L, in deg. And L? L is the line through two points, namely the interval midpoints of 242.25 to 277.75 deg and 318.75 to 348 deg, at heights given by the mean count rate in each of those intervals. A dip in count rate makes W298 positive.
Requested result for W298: 1.3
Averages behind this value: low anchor 11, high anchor 11.1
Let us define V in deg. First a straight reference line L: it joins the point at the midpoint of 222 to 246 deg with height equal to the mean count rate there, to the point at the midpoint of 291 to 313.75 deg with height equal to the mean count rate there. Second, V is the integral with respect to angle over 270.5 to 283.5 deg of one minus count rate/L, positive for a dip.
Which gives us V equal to 0.6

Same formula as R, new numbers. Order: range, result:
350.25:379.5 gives 10.9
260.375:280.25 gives 10.7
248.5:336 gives 10.9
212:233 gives 11.6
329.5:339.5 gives 11.1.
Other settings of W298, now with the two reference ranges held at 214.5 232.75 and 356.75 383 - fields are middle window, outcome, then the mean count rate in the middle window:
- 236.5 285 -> 2.0 deg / 11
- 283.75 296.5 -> 0.8 deg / 10.7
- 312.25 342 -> 0.5 deg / 11.1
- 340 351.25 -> 0.3 deg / 10.8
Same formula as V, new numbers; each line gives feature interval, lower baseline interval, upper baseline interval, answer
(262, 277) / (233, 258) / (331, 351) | 0.7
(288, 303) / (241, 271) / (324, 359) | 0.3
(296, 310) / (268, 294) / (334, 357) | -0.2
